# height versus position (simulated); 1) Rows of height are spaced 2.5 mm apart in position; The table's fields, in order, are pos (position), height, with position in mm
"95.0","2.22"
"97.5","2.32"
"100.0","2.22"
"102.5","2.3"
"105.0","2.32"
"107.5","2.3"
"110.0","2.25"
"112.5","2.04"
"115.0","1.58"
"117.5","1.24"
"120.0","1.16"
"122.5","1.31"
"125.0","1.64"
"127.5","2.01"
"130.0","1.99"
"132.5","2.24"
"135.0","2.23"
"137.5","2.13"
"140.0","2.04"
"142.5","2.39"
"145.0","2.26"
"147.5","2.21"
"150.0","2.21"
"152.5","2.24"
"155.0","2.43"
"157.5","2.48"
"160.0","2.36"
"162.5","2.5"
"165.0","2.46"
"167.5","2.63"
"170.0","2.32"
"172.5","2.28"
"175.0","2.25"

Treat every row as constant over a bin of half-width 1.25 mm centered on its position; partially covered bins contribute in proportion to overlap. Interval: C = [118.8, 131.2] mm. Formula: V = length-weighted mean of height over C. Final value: 1.62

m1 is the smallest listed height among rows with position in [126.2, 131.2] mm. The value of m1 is 1.99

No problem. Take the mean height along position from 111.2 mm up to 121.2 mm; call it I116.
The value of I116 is 1.51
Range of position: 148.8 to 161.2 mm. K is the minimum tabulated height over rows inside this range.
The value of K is 2.21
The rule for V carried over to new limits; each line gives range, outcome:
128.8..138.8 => 2.15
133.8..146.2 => 2.21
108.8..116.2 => 1.96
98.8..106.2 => 2.28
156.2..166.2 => 2.45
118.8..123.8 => 1.24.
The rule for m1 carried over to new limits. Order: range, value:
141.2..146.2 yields 2.26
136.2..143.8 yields 2.04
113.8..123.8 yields 1.16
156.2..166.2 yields 2.36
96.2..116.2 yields 1.58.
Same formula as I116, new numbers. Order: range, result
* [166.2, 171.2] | 2.48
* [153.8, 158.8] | 2.45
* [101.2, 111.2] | 2.29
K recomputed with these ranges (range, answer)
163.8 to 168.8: 2.46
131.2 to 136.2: 2.23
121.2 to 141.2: 1.31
